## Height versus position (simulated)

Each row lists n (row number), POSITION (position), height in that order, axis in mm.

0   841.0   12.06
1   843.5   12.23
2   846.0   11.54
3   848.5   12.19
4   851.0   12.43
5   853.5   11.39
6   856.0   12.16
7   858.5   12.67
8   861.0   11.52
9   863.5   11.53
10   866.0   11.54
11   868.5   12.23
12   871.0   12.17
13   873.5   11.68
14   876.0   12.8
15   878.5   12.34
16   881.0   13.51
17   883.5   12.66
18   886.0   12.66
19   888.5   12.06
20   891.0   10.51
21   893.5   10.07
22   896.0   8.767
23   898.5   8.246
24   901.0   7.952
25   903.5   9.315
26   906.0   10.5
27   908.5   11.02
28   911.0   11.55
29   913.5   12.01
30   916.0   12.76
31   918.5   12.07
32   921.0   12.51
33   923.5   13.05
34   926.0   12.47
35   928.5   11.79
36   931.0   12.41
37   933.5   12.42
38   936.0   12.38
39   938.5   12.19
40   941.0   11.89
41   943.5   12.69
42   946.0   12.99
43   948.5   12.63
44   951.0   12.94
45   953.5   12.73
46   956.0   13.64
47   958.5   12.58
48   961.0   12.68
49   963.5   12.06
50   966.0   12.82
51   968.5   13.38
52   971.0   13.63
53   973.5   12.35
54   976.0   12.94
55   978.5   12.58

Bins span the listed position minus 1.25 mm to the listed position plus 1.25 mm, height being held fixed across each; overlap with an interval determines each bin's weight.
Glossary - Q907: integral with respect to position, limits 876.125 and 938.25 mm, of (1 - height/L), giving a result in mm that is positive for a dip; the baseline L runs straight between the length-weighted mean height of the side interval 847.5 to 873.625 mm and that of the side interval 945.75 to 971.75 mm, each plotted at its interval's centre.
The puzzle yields 4.6 mm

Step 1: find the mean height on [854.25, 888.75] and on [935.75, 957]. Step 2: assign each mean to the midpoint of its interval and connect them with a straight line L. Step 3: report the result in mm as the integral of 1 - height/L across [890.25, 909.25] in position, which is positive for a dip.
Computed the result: 4.5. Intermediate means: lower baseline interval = 12.2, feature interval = 9.48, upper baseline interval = 12.7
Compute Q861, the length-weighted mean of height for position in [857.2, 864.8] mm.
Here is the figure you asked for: 11.9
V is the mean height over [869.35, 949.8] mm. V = 11.7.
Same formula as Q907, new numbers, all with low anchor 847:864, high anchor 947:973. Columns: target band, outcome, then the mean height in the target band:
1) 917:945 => 0.63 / 12.4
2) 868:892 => -0.15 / 12.3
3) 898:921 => 3.11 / 10.8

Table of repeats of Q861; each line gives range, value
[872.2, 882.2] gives 12.6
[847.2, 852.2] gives 12.3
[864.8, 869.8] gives 11.9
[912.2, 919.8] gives 12.3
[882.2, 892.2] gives 12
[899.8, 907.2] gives 9.26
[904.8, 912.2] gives 11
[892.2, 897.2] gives 9.44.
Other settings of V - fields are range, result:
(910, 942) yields 12.3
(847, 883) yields 12.2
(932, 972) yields 12.7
